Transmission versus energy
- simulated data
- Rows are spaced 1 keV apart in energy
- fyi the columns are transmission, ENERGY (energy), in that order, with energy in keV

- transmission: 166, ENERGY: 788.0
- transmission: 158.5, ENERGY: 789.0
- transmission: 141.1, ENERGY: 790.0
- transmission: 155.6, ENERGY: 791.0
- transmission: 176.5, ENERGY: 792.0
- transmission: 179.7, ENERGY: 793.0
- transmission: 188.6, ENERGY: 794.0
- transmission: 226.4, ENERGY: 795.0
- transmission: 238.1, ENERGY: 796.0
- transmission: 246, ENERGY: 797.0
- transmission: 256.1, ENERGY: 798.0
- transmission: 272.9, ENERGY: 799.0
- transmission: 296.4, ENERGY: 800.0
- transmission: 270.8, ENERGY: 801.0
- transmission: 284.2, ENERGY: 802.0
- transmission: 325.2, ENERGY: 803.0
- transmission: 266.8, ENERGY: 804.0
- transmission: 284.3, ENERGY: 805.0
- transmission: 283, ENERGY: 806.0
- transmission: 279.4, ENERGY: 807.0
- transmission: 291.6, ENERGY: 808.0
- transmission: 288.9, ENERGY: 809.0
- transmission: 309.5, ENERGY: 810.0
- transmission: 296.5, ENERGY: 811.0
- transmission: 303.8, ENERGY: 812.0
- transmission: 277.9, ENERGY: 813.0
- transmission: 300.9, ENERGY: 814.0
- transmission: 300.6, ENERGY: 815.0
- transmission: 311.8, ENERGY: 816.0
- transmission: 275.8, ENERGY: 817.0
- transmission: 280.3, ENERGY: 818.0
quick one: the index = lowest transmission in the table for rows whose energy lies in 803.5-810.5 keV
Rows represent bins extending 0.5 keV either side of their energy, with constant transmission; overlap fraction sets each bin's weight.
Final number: 266.8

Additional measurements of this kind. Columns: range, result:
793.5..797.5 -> 188.6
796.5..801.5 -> 246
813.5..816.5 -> 300.6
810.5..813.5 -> 277.9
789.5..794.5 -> 141.1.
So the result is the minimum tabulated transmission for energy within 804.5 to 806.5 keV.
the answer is 283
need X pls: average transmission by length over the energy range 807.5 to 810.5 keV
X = 297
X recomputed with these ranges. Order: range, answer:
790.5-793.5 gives 171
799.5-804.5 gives 289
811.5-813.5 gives 291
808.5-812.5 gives 300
